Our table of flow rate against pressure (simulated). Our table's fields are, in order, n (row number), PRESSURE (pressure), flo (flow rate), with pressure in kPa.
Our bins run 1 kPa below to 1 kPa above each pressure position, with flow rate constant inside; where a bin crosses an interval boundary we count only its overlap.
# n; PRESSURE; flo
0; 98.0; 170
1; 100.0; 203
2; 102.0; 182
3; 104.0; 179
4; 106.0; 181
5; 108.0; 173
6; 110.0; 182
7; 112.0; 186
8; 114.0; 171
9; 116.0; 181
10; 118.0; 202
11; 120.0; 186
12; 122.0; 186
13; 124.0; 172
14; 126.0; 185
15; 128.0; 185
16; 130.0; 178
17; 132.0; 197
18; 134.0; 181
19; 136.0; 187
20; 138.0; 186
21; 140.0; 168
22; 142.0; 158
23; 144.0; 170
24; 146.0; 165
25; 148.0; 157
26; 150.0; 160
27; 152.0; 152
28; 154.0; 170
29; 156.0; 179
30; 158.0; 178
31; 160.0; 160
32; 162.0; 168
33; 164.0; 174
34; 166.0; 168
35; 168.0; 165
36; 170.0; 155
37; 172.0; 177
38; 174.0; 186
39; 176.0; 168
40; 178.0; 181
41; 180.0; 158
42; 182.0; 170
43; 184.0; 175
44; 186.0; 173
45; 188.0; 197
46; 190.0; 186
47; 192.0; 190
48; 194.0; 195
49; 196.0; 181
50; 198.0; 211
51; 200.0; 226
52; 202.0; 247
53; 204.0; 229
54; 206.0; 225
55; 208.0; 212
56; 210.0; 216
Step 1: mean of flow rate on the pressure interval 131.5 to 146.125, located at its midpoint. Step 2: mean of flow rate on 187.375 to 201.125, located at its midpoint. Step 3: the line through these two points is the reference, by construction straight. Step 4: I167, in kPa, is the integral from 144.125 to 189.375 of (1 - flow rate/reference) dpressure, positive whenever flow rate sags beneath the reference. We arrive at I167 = 4.3 kPa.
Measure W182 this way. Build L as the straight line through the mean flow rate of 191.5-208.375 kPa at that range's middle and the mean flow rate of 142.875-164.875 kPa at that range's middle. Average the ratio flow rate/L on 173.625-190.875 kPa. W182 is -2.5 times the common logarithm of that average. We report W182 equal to 0.11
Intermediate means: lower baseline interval 167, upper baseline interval 214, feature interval 177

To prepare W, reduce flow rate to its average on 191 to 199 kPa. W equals 194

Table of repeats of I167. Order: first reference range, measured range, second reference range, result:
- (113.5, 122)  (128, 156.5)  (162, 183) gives 1.05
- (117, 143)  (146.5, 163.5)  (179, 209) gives 2.06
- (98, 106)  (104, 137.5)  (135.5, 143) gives -0.74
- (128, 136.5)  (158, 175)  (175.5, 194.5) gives 1.10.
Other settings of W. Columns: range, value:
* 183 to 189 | 182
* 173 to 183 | 173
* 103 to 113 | 180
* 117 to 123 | 191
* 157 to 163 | 169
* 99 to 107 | 186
